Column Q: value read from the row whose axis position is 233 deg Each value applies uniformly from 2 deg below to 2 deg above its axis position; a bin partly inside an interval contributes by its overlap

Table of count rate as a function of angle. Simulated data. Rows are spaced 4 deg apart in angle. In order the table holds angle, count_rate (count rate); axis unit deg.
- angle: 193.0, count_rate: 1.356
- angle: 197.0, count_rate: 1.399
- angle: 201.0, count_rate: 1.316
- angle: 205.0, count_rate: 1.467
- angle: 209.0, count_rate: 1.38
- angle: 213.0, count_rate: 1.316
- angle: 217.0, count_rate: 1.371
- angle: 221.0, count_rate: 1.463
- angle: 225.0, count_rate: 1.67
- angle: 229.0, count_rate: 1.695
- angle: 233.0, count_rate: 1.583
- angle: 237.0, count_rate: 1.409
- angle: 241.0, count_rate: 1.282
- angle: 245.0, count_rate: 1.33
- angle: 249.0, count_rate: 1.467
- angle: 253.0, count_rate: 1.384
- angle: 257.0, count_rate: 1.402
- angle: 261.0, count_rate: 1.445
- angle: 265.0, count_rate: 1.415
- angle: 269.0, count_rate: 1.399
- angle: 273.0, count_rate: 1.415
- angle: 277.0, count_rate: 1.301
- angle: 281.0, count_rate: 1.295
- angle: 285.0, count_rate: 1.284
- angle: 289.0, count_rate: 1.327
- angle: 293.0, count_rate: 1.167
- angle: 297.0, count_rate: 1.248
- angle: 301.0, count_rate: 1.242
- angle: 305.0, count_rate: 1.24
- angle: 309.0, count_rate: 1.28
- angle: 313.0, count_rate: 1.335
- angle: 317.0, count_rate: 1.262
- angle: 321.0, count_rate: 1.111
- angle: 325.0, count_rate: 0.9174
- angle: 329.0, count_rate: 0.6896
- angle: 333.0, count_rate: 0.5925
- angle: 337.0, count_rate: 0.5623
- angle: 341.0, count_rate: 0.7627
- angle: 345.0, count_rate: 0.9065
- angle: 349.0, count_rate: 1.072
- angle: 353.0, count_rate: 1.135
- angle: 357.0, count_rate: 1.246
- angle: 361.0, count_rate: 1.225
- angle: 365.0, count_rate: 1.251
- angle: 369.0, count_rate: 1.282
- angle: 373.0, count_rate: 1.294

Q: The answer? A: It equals 1.583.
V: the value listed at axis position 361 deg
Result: 1.225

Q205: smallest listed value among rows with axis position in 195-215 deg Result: 1.316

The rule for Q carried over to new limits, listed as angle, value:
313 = 1.335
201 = 1.316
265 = 1.415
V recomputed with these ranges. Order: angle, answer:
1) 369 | 1.282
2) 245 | 1.33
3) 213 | 1.316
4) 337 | 0.5623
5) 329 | 0.6896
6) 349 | 1.072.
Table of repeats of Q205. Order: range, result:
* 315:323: 1.111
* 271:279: 1.301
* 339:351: 0.7627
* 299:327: 0.9174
